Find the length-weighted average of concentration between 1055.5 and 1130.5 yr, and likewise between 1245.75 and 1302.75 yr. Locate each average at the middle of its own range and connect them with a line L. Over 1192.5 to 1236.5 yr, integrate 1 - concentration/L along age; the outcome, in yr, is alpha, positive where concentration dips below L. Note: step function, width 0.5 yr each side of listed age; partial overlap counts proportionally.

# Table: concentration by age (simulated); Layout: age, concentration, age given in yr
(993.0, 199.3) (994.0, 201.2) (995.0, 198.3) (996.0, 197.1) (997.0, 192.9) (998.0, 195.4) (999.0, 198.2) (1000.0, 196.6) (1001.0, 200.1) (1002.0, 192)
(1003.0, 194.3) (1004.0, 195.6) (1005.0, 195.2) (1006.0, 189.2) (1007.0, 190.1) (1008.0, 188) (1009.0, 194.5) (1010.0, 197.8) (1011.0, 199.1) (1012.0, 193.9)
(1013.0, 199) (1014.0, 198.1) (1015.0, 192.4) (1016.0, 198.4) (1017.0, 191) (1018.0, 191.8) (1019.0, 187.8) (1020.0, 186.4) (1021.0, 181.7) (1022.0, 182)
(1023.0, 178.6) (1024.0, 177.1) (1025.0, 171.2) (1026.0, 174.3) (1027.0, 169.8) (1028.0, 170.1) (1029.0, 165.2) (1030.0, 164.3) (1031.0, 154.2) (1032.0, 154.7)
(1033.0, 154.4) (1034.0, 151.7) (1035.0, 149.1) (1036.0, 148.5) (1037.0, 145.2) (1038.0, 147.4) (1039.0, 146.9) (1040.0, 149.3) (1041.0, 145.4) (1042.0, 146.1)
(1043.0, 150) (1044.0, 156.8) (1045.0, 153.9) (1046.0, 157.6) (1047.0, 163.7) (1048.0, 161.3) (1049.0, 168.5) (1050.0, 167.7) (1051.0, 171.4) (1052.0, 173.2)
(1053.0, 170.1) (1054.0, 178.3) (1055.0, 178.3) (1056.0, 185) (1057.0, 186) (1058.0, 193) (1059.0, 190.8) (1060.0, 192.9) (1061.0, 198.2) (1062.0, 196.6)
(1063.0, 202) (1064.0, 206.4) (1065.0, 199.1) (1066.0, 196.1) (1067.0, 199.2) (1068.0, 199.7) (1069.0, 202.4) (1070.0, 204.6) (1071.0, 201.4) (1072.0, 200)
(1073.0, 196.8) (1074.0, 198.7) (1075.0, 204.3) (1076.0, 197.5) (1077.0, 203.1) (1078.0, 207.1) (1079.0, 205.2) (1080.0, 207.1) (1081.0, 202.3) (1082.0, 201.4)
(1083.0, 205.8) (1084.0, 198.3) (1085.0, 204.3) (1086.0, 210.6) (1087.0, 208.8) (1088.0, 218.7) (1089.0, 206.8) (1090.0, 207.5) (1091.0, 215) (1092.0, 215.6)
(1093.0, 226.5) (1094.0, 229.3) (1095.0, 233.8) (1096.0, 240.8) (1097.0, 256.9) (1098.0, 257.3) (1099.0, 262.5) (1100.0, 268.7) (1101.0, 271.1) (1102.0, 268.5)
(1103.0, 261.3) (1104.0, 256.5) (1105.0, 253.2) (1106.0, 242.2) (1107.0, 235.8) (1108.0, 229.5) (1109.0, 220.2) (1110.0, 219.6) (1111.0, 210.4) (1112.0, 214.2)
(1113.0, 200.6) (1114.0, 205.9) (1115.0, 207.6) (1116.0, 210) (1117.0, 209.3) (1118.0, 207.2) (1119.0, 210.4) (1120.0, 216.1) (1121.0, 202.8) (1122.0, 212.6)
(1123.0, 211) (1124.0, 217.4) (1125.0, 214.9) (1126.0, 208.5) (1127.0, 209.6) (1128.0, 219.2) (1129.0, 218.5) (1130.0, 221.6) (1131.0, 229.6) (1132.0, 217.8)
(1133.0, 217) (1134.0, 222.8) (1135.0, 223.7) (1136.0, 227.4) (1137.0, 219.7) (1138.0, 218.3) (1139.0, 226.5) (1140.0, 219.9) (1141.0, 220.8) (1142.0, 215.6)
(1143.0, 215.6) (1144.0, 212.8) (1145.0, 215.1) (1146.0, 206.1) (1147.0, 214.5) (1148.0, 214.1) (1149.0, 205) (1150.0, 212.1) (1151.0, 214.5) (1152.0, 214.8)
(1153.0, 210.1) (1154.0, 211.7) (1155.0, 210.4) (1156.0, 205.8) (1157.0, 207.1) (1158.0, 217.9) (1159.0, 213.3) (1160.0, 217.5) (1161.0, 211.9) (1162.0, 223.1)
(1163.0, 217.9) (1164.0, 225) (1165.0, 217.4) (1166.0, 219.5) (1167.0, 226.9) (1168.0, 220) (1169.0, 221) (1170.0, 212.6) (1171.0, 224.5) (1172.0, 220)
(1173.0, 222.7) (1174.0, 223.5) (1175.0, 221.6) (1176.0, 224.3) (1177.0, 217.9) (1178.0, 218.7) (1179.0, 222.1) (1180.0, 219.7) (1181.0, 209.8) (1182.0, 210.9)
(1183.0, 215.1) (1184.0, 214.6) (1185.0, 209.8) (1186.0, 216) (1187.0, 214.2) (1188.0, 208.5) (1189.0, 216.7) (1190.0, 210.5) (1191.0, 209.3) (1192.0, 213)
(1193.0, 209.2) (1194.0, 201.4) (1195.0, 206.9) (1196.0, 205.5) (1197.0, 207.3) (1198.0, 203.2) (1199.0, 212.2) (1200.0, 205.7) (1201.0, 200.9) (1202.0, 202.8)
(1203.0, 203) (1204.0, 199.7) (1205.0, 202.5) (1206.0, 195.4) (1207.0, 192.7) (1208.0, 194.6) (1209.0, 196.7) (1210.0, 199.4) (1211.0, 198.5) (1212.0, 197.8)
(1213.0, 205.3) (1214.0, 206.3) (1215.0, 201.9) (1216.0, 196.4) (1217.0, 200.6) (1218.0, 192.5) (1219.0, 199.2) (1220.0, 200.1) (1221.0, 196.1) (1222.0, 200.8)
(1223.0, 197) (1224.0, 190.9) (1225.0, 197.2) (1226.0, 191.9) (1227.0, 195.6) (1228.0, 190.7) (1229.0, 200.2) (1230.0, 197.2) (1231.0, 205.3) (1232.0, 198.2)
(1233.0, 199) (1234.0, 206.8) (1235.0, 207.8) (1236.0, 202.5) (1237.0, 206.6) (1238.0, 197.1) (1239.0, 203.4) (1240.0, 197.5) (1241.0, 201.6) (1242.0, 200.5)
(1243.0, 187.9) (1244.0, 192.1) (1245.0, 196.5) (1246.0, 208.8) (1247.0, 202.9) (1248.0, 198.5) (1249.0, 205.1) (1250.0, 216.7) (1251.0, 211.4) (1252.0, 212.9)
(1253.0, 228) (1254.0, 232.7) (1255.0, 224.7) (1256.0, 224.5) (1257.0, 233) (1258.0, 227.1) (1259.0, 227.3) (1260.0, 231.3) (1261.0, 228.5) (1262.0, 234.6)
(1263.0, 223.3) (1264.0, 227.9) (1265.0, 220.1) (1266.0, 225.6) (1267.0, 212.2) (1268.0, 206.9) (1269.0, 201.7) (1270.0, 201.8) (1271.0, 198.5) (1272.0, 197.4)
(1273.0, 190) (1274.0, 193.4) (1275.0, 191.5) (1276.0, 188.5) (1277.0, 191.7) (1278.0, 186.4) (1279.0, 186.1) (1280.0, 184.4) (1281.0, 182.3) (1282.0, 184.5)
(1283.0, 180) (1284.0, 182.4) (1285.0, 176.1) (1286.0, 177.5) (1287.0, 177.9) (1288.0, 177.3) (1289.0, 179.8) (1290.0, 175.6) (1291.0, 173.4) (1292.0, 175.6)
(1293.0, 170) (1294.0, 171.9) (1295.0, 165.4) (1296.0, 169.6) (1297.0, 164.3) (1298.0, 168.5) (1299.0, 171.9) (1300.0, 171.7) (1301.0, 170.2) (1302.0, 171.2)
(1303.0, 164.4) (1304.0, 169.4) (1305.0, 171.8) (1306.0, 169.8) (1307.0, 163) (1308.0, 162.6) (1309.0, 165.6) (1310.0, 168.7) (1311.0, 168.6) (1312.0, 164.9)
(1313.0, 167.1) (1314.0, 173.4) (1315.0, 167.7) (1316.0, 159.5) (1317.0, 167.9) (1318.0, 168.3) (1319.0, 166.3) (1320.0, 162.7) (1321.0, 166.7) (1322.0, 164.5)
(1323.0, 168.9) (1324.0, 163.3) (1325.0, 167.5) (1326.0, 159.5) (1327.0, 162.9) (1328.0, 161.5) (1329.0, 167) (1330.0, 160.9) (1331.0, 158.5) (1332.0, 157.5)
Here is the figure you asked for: 0.5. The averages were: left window 215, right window 197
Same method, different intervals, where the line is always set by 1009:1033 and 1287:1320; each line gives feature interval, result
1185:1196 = -2.3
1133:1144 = -2.8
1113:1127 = -2.6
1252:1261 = -3.0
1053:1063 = -0.5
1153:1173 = -4.8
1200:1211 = -1.6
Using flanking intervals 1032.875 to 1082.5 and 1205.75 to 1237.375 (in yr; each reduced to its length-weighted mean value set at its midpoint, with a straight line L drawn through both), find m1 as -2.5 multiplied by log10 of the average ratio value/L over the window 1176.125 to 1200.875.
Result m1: -0.09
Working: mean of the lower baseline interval 180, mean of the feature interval 212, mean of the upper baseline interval 199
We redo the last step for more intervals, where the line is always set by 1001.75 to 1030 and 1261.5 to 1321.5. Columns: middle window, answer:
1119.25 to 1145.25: -0.18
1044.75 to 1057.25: 0.10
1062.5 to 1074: -0.08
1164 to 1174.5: -0.20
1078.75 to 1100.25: -0.19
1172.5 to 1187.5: -0.18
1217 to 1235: -0.09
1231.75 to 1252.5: -0.12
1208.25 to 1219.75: -0.09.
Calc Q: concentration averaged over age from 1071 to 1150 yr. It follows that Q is 219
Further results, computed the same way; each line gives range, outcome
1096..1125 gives 230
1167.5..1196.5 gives 215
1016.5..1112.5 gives 195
